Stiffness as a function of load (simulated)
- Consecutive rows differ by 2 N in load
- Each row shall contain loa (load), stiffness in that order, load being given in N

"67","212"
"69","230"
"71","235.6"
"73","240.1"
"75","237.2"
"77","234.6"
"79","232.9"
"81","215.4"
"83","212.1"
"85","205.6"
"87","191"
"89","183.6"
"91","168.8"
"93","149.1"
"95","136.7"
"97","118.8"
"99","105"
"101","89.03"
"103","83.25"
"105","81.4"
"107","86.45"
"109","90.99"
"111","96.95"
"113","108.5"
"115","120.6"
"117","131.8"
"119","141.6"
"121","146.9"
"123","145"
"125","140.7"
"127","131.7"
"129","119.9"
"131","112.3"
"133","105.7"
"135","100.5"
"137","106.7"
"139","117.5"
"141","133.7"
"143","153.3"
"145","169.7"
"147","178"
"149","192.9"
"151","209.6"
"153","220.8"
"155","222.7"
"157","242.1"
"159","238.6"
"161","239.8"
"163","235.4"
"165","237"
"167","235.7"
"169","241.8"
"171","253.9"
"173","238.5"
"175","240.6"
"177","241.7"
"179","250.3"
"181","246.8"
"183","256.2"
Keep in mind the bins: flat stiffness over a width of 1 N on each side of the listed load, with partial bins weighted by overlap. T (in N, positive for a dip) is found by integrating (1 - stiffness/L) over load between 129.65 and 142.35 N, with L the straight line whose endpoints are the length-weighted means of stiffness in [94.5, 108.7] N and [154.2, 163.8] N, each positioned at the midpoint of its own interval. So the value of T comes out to 4.7 N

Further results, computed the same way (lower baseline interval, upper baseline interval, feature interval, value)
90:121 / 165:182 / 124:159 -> 5.10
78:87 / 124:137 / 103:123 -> 5.00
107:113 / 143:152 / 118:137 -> 1.08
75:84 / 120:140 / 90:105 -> 5.64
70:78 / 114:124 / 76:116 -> 9.85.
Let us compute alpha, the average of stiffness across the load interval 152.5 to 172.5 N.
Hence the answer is 237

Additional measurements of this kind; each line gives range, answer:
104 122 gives 112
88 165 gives 147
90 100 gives 136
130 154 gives 150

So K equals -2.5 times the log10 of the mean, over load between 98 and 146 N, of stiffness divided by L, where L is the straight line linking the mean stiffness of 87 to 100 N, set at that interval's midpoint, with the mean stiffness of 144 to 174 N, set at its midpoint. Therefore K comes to 0.47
